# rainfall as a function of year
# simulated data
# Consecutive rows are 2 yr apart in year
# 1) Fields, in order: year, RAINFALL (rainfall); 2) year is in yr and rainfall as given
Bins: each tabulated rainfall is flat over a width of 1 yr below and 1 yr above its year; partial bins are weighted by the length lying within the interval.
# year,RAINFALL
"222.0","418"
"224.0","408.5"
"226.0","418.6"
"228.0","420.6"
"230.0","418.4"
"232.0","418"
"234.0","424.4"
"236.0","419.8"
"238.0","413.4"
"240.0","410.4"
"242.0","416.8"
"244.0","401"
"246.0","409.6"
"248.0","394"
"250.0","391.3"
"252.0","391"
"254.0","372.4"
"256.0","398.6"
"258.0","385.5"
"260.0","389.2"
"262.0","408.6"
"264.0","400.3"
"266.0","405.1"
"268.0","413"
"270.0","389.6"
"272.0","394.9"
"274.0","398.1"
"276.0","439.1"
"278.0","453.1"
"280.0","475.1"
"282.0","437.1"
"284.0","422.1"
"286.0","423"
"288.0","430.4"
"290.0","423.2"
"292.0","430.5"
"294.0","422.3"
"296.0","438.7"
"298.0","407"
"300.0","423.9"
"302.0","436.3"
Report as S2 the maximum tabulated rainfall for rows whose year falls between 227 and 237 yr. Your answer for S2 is 424.4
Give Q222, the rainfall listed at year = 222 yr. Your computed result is 418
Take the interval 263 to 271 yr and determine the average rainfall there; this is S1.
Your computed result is 402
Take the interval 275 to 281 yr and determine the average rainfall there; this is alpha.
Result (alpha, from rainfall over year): 456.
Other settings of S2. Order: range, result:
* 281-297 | 438.7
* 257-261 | 389.2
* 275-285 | 475.1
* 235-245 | 419.8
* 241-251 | 416.8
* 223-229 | 420.6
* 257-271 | 413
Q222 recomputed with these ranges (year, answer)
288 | 430.4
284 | 422.1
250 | 391.3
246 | 409.6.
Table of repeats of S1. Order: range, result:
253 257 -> 386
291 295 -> 426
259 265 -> 399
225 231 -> 419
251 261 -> 387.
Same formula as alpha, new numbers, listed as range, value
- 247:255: 387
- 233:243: 417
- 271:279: 421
